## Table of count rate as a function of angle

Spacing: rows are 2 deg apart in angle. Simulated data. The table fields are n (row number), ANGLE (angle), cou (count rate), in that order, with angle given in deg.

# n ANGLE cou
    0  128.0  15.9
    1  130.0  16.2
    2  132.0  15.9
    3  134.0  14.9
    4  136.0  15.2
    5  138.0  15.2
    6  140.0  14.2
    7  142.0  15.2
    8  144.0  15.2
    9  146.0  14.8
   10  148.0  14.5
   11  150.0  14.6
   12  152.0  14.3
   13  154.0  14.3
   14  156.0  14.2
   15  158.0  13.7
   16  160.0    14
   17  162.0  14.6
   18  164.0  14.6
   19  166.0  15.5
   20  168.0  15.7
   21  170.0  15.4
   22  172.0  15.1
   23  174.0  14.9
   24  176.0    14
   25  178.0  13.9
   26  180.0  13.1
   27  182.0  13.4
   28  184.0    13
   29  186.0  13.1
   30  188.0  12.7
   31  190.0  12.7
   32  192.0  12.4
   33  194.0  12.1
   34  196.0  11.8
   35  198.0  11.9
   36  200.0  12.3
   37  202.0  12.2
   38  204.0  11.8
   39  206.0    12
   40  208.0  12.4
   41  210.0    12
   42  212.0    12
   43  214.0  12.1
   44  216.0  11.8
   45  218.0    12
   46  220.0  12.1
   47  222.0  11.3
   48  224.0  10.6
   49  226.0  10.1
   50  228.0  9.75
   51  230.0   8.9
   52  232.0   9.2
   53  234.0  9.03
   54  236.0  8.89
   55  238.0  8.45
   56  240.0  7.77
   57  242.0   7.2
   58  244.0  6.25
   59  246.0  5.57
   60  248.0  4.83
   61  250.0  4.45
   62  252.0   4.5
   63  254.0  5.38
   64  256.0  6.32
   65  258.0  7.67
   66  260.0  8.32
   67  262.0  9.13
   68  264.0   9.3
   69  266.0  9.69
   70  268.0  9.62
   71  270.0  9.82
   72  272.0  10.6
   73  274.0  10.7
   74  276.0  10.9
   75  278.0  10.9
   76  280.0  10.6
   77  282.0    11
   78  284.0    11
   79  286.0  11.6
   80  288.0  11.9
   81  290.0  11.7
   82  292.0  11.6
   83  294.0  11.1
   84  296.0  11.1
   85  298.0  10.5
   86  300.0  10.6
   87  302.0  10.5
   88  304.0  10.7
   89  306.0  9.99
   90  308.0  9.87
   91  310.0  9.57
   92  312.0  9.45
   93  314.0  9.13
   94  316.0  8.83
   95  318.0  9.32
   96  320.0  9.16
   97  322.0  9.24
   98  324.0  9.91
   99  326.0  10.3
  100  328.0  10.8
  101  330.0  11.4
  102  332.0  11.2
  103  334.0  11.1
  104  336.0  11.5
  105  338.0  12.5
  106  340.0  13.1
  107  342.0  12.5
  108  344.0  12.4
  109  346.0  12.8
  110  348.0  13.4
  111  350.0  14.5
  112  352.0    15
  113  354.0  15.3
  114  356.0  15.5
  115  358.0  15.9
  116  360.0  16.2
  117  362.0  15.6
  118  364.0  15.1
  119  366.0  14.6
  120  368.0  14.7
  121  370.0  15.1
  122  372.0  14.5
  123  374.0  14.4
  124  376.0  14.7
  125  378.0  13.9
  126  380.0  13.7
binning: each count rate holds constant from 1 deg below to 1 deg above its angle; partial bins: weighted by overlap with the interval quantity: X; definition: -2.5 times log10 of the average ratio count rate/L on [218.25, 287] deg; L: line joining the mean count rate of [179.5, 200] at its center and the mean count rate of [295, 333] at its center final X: 0.258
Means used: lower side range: 12.6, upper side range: 10.1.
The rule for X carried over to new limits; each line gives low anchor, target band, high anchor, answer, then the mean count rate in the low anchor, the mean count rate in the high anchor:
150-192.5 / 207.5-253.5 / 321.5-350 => 0.41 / 14.1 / 11.7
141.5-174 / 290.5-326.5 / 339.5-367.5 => 0.40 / 14.7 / 14.5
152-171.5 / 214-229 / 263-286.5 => 0.12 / 14.7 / 10.5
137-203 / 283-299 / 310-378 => 0.15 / 13.9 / 12.7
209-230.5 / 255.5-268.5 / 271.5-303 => 0.27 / 11.2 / 11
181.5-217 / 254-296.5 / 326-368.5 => 0.27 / 12.3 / 13.5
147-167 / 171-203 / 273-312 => 0.05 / 14.4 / 10.8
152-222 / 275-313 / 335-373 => 0.27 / 13.2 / 14.2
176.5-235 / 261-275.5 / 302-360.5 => 0.19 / 11.8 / 11.7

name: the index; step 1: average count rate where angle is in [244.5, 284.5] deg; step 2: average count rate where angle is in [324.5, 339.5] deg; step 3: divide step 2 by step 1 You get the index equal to 1.33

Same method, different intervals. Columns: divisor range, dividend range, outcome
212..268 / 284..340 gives 1.23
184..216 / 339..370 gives 1.18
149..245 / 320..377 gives 1.09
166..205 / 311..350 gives 0.83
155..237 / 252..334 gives 0.80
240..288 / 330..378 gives 1.63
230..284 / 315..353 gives 1.38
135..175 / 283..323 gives 0.70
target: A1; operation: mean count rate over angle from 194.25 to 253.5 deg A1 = 9.76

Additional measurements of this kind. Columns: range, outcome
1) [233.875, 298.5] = 9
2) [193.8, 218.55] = 12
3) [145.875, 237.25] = 12.7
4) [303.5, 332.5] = 9.89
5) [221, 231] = 10.1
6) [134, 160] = 14.6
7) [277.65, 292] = 11.3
